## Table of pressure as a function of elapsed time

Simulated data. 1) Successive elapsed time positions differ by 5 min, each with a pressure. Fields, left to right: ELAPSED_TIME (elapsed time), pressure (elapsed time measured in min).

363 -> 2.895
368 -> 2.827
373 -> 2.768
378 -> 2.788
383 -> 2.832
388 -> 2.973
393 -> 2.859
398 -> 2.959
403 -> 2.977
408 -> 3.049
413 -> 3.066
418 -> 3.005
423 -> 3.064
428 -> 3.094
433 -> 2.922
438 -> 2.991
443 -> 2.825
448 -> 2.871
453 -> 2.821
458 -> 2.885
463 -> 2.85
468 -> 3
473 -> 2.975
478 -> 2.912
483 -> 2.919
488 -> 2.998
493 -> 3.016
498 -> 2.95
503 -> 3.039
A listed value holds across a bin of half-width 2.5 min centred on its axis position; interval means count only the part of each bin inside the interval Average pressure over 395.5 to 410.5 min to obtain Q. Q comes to 2.99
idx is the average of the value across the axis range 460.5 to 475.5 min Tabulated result 2.94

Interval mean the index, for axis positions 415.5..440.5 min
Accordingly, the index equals 3.02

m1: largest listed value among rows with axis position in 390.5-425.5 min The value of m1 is 3.066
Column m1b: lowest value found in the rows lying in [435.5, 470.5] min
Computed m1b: 2.821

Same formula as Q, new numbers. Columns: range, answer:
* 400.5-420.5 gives 3.02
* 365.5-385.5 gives 2.8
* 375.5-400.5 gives 2.88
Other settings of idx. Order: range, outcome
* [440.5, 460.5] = 2.85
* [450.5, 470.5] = 2.89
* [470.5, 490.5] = 2.95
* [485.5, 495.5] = 3.01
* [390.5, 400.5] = 2.91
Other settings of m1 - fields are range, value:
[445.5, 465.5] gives 2.885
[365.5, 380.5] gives 2.827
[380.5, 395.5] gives 2.973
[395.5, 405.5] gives 2.977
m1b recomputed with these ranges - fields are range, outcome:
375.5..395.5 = 2.788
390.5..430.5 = 2.859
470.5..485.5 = 2.912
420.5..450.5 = 2.825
